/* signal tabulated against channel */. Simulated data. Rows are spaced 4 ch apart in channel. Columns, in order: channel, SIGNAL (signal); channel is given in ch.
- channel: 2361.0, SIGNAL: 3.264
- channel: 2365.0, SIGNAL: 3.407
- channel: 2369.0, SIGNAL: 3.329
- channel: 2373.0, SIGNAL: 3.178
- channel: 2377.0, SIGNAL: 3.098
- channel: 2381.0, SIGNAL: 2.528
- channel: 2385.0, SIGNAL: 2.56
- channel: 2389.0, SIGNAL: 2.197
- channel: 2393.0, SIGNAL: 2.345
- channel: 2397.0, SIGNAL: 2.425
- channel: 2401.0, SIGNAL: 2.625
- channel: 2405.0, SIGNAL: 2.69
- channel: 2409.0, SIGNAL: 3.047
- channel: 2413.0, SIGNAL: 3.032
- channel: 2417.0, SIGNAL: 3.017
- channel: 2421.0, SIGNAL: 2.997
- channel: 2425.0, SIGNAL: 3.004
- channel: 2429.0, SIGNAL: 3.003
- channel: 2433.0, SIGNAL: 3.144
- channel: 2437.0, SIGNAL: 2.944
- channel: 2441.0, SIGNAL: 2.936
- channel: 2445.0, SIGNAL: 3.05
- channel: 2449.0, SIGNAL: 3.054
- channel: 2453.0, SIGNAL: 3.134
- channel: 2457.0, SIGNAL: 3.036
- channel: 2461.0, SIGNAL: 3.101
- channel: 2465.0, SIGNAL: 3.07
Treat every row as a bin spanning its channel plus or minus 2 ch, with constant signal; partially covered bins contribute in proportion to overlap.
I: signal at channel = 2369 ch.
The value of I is 3.329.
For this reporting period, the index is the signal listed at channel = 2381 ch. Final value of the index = 2.528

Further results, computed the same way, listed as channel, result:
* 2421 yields 2.997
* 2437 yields 2.944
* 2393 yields 2.345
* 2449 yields 3.054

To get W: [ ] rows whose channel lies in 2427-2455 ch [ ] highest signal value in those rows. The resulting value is 3.144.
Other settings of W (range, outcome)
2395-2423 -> 3.047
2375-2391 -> 3.098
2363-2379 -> 3.407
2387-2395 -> 2.345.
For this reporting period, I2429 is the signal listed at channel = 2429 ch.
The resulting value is 3.003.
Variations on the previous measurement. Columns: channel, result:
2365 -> 3.407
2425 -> 3.004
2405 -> 2.69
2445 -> 3.05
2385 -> 2.56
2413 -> 3.032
